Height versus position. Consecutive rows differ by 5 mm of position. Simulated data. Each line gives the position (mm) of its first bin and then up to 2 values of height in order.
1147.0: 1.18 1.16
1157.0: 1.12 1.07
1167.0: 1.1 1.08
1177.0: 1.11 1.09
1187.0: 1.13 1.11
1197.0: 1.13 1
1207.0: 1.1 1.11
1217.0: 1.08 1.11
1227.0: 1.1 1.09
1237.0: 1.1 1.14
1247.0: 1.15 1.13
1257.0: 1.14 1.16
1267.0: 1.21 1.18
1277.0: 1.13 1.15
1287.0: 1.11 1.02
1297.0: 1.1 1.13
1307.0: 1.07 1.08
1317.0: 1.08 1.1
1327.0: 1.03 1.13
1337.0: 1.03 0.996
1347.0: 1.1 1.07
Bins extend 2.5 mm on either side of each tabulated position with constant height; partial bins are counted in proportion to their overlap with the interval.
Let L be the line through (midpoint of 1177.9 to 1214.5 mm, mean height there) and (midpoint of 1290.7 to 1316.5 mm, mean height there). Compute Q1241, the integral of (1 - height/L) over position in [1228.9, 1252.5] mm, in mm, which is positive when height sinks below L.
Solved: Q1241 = -0.7 mm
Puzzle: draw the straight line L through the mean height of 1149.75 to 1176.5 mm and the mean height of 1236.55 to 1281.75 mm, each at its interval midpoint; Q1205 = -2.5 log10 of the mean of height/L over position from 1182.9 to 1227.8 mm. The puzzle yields 0.03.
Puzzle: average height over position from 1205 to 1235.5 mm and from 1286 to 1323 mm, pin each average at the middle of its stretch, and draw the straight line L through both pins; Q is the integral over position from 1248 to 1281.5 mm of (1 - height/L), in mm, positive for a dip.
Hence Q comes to -2.0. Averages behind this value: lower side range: 1.1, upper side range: 1.08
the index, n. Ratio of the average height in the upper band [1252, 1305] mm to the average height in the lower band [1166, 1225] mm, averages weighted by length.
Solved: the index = 1.0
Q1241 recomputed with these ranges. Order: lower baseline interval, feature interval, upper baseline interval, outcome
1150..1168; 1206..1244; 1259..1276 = 1.6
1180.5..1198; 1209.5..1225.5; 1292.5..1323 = 0.1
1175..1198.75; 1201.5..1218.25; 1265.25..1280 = 0.7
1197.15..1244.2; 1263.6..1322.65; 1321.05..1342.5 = -2.4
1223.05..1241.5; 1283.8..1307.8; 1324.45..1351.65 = -0.3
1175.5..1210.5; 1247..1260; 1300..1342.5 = -0.6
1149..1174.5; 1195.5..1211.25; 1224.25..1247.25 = 0.5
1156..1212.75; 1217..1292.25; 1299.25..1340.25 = -3.0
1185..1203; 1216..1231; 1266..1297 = 0.1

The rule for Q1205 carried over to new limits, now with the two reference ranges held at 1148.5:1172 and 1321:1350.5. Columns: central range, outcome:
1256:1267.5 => -0.08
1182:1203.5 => 0.01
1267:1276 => -0.10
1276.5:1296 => -0.02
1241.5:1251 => -0.05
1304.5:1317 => -0.01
